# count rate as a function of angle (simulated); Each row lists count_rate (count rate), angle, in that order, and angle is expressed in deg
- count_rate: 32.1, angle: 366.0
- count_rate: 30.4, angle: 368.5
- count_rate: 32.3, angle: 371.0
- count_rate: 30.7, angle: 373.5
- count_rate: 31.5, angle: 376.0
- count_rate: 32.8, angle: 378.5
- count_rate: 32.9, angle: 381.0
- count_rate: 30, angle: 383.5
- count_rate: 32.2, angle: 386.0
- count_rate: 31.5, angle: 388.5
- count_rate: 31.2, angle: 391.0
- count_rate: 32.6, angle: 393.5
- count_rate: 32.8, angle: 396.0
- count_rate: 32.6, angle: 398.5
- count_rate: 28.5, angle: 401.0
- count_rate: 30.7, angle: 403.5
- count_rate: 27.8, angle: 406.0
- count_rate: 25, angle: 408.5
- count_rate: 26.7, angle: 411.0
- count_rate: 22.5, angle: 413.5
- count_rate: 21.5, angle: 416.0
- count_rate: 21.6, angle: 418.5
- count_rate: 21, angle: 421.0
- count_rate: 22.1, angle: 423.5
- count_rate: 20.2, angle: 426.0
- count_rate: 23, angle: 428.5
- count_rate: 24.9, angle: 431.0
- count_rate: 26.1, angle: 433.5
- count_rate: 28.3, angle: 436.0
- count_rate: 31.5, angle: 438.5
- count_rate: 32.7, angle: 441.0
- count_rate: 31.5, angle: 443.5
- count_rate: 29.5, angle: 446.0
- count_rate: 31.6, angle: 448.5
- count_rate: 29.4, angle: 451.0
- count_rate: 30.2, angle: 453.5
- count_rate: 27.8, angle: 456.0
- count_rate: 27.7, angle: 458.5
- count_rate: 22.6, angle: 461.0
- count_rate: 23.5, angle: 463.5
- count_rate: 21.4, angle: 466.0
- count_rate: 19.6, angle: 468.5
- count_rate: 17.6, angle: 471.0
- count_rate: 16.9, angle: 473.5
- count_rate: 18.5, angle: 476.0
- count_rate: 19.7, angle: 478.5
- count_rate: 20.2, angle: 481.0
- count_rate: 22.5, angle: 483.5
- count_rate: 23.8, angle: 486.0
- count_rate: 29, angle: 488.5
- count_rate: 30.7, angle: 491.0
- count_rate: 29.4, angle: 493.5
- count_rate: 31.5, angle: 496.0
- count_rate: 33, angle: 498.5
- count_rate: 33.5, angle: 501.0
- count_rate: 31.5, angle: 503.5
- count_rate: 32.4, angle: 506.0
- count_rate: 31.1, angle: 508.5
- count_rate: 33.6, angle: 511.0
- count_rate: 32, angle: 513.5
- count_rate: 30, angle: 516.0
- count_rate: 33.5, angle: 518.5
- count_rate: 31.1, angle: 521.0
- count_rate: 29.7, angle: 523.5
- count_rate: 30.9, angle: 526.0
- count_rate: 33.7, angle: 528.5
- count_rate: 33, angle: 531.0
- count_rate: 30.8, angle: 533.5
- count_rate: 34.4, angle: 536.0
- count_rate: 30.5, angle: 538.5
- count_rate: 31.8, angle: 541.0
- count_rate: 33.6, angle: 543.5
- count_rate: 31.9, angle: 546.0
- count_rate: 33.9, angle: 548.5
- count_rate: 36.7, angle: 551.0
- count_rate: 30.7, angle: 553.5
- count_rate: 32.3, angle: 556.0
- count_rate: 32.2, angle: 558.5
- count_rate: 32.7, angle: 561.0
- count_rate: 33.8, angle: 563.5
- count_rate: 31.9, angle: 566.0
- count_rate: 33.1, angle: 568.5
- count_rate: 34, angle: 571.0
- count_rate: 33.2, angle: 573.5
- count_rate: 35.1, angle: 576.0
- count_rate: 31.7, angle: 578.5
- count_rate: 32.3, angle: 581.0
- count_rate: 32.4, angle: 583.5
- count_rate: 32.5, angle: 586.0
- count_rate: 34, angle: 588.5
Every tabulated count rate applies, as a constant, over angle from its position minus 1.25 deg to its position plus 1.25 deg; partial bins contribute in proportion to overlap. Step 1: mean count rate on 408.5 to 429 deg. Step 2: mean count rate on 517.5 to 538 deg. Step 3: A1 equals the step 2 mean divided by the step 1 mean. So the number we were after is 1.43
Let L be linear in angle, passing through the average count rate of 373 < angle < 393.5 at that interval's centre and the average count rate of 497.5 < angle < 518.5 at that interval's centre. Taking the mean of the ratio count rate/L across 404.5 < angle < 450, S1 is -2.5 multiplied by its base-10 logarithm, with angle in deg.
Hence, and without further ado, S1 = 0.22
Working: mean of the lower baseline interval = 31.7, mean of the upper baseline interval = 32.2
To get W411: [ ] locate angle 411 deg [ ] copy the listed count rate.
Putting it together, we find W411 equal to 26.7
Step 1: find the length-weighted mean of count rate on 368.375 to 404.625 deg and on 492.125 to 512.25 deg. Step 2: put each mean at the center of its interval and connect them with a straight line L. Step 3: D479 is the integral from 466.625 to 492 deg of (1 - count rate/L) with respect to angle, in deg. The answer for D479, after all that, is 8.1 deg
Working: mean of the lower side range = 31.6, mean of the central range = 21.8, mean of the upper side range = 32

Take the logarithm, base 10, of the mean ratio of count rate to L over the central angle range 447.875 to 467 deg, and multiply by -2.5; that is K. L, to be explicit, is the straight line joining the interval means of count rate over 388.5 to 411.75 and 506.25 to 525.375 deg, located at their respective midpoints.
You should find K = 0.15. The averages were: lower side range 29.9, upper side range 31.6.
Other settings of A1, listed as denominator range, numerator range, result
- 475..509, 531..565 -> 1.18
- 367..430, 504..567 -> 1.15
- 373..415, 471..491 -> 0.73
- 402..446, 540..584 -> 1.28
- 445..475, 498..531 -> 1.29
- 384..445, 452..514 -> 0.96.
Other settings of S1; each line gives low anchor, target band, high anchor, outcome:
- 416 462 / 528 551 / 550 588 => -0.04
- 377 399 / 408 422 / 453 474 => 0.25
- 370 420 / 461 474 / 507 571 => 0.46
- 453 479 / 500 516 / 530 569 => -0.17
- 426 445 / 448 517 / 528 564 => 0.12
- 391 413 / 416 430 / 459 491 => 0.25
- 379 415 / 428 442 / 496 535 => 0.10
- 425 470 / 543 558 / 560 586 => -0.04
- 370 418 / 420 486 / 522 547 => 0.24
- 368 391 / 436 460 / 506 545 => 0.06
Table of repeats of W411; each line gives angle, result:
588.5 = 34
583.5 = 32.4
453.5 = 30.2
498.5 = 33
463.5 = 23.5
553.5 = 30.7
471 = 17.6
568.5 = 33.1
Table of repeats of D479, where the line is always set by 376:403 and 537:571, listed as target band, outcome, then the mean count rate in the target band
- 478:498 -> 3.7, 26.3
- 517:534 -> 0.4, 31.8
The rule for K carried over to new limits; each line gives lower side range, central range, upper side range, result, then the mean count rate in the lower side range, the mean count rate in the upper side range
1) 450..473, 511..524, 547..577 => -0.08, 24.1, 33.3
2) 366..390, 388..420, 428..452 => 0.10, 31.6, 29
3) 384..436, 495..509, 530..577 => -0.05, 26.8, 32.9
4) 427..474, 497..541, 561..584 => -0.07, 26.2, 33.1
